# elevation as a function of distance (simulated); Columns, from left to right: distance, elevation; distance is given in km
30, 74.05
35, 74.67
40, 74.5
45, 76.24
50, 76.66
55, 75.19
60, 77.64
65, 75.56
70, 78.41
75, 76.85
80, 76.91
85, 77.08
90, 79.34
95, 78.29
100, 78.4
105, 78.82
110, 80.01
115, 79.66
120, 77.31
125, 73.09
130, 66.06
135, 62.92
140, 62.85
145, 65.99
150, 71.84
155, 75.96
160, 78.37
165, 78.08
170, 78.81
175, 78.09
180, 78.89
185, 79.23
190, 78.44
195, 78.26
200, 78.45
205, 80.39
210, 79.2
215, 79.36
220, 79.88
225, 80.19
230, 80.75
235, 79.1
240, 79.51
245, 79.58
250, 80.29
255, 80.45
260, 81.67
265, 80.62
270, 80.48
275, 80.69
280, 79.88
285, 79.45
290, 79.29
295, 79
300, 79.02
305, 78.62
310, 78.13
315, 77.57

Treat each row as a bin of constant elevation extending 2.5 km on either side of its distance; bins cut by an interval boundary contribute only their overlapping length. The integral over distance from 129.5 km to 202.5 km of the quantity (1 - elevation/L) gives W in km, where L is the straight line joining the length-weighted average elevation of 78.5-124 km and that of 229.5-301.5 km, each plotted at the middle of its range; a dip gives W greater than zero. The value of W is 4.2 km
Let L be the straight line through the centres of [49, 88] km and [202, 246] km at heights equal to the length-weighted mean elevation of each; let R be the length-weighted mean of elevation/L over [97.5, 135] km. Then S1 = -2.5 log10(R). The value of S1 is 0.03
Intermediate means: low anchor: 76.8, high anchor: 79.8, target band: 75.3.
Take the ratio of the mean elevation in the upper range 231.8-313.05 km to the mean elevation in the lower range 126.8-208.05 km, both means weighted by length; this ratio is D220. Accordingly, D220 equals 1.1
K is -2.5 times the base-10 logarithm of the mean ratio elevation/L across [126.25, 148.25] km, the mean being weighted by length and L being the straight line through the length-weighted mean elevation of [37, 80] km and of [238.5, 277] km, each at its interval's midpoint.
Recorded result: 0.19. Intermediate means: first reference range 76.4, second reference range 80.4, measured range 65.2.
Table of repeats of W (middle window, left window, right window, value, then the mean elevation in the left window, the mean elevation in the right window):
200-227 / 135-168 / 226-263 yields -0.8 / 71.6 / 80.2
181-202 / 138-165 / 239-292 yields -1.1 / 71.8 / 80.2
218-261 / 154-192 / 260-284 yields -0.2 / 78.3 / 80.5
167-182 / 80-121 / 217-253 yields 0.1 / 78.6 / 79.9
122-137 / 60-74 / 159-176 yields 1.9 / 77.1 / 78.4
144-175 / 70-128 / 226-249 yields 1.2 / 77.7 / 79.8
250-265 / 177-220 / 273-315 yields -0.3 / 79.1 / 79.1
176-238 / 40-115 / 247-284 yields 0.2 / 77.5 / 80.5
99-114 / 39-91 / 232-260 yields -0.3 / 76.8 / 80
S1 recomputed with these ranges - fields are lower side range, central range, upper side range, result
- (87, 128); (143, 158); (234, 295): 0.10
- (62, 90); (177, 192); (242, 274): 0.00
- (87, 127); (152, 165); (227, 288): 0.02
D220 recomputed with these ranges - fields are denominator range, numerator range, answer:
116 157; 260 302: 1.15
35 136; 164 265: 1.04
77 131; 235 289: 1.04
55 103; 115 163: 0.92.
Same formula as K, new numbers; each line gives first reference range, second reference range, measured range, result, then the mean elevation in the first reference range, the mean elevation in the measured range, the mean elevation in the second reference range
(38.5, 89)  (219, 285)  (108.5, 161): 0.089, 76.6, 71.9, 80.2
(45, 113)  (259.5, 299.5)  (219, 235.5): -0.010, 77.6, 80.1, 80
